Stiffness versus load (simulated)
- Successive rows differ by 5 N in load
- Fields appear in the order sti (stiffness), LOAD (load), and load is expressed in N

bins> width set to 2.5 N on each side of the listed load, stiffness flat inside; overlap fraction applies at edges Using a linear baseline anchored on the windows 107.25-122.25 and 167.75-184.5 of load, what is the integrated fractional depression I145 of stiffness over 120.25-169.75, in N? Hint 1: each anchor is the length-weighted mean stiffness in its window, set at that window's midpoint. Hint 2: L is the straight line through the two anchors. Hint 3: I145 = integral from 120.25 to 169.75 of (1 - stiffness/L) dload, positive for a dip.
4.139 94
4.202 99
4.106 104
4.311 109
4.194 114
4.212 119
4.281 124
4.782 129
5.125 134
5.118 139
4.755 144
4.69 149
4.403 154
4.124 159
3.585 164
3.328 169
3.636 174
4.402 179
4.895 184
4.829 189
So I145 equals -3.81 N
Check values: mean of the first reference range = 4.24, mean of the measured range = 4.45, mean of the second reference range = 4.02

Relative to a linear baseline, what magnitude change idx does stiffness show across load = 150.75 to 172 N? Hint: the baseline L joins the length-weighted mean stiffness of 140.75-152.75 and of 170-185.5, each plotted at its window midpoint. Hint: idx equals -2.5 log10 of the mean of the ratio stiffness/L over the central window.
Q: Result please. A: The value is 0.153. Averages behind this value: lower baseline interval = 4.71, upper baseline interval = 4.18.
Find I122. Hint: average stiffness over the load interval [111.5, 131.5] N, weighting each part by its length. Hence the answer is 4.37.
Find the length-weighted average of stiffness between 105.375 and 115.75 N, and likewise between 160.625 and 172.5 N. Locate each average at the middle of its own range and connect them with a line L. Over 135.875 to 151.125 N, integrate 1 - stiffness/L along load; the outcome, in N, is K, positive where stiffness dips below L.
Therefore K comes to -4.2 N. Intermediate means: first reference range 4.24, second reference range 3.52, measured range 4.87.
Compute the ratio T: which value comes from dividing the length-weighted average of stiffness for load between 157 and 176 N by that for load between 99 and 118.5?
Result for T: 0.87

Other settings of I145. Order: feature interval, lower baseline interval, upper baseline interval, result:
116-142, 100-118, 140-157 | -1.5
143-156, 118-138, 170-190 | -0.2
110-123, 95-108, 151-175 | -0.4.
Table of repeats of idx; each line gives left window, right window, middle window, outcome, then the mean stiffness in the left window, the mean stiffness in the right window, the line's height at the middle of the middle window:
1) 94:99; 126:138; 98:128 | 0.07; 4.17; 4.95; 4.53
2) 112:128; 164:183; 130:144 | -0.21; 4.28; 3.85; 4.14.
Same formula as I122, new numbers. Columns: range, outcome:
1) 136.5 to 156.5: 4.74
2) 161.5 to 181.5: 3.74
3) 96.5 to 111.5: 4.21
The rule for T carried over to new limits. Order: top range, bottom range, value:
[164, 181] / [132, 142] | 0.73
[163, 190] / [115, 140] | 0.88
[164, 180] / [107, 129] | 0.86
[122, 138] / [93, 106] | 1.15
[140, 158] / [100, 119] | 1.10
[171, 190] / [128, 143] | 0.88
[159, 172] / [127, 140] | 0.72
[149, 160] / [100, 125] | 1.04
